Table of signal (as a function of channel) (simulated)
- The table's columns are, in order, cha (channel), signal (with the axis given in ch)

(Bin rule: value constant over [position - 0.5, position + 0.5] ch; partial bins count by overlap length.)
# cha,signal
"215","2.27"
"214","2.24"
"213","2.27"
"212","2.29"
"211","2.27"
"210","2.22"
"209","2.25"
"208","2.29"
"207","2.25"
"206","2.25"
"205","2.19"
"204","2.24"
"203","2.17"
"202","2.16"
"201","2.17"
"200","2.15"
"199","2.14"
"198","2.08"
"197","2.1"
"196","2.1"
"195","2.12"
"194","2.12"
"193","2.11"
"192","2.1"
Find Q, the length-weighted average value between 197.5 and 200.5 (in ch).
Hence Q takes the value 2.12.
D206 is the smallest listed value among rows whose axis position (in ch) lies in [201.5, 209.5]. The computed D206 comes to 2.16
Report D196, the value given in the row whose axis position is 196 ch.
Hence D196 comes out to 2.1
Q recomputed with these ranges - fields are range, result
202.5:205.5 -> 2.2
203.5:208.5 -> 2.24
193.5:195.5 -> 2.12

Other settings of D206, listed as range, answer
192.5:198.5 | 2.08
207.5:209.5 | 2.25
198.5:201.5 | 2.14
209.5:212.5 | 2.22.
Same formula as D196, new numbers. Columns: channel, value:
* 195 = 2.12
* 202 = 2.16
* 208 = 2.29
